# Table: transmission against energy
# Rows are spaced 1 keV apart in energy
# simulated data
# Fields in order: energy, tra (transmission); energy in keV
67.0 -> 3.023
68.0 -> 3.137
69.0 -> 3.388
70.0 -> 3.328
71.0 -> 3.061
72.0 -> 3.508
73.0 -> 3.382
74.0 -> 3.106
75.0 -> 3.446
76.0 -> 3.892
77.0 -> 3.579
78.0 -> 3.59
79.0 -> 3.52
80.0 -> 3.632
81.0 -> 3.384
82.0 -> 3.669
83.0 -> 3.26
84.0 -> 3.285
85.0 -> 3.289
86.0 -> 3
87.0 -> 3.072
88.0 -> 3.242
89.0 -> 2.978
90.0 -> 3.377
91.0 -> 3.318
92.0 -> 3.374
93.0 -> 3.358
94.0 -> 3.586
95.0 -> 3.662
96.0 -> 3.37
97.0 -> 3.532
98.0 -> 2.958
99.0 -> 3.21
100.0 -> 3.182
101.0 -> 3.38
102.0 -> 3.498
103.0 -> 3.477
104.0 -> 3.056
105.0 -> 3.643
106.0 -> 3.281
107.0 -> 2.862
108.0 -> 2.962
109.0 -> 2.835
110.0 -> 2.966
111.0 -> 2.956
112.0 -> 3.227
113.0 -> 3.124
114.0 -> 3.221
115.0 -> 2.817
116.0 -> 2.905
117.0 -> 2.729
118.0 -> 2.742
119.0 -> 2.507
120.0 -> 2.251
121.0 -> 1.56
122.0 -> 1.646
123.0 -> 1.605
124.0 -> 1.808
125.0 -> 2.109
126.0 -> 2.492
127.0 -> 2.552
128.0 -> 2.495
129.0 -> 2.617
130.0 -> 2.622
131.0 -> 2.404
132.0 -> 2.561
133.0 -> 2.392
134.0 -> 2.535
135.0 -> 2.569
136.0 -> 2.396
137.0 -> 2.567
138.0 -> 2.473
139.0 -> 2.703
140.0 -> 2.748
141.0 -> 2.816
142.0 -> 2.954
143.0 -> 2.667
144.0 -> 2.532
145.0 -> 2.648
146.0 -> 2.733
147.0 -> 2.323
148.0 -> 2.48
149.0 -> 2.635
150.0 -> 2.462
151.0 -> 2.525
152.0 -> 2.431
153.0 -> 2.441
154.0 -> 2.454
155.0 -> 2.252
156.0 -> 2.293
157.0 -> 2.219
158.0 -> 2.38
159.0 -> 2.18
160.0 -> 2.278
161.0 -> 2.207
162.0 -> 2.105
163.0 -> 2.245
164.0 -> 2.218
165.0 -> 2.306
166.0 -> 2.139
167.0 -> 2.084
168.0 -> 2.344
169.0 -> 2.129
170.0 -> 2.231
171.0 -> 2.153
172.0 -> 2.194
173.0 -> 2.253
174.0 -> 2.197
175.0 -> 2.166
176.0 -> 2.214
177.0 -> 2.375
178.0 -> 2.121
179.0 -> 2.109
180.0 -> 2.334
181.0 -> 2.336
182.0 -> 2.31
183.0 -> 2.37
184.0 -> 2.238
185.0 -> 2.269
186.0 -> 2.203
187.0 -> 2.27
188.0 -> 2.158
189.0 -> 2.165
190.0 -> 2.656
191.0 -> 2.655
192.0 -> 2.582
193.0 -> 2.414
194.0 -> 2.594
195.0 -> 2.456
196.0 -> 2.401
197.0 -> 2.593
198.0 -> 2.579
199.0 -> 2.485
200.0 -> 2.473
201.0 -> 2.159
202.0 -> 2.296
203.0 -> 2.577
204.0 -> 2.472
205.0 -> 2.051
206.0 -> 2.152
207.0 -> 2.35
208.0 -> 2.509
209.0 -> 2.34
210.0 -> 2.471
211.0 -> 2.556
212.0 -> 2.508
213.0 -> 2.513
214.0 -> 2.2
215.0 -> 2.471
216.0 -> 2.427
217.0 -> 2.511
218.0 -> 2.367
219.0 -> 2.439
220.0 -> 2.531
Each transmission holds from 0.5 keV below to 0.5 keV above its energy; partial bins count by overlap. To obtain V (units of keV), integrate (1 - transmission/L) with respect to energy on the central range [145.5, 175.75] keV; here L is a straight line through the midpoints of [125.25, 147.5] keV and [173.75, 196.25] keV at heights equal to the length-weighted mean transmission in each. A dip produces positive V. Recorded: 1.9 keV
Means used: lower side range 2.58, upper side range 2.33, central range 2.3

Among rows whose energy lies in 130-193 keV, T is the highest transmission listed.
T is 2.954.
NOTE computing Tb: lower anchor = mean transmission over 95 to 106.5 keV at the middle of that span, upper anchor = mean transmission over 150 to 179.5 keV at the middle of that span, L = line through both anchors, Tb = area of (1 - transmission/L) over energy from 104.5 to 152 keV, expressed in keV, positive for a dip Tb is 4.3 keV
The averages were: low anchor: 3.34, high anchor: 2.25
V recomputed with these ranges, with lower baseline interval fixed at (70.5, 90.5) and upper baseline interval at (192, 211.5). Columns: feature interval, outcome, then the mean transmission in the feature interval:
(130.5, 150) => 2.1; 2.58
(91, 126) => 2.6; 2.92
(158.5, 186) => 4.4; 2.23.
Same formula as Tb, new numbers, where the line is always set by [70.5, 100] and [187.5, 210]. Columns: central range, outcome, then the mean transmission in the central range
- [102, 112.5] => 0.1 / 3.14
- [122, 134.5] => 2.8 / 2.32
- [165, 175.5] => 1.8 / 2.19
